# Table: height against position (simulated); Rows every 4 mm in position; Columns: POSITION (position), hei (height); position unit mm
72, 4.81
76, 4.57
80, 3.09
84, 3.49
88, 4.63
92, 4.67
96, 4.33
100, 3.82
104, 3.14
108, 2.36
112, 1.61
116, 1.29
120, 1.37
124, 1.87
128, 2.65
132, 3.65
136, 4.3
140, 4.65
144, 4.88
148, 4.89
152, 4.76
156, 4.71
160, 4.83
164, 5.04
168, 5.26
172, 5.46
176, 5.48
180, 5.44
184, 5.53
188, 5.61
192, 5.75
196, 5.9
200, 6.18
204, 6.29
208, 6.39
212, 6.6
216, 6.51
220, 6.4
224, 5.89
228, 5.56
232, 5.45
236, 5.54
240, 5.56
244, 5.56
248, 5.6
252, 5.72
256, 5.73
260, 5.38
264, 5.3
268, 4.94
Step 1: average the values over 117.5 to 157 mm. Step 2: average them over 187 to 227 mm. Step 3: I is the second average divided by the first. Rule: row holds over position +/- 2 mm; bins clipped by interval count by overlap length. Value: 1.7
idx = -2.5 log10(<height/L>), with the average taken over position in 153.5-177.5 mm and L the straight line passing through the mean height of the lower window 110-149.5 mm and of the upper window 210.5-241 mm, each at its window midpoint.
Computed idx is -0.23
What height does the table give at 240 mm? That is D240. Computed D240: 5.56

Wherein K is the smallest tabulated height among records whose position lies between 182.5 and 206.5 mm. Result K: 5.53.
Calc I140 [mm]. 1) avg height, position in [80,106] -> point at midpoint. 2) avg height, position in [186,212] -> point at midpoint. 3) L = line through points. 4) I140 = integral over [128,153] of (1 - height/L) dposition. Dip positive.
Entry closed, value 2.8 mm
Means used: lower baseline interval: 3.94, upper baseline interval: 6.06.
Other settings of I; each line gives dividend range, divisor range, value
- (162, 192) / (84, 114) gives 1.55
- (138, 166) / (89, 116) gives 1.50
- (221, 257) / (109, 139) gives 2.29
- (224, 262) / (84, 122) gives 1.83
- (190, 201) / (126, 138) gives 1.68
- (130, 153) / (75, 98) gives 1.10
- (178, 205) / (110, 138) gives 2.42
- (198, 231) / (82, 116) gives 1.84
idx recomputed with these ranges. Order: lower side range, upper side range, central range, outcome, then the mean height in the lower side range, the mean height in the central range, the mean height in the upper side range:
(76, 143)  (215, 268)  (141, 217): -0.22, 3.25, 5.53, 5.66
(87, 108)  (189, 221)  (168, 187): 0.03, 3.93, 5.46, 6.23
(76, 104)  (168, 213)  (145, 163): 0.07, 3.98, 4.82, 5.83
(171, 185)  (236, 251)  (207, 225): -0.15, 5.48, 6.38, 5.58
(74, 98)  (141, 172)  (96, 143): 0.48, 4.13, 2.9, 4.94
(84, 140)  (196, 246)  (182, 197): -0.10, 3.13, 5.68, 5.99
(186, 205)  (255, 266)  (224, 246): 0.01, 5.93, 5.57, 5.45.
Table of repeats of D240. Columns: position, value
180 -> 5.44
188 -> 5.61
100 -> 3.82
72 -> 4.81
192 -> 5.75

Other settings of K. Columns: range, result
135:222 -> 4.3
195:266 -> 5.3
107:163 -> 1.29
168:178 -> 5.26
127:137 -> 2.65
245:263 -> 5.38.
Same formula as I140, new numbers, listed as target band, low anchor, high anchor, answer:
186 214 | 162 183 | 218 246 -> -3.0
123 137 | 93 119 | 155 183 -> 2.3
